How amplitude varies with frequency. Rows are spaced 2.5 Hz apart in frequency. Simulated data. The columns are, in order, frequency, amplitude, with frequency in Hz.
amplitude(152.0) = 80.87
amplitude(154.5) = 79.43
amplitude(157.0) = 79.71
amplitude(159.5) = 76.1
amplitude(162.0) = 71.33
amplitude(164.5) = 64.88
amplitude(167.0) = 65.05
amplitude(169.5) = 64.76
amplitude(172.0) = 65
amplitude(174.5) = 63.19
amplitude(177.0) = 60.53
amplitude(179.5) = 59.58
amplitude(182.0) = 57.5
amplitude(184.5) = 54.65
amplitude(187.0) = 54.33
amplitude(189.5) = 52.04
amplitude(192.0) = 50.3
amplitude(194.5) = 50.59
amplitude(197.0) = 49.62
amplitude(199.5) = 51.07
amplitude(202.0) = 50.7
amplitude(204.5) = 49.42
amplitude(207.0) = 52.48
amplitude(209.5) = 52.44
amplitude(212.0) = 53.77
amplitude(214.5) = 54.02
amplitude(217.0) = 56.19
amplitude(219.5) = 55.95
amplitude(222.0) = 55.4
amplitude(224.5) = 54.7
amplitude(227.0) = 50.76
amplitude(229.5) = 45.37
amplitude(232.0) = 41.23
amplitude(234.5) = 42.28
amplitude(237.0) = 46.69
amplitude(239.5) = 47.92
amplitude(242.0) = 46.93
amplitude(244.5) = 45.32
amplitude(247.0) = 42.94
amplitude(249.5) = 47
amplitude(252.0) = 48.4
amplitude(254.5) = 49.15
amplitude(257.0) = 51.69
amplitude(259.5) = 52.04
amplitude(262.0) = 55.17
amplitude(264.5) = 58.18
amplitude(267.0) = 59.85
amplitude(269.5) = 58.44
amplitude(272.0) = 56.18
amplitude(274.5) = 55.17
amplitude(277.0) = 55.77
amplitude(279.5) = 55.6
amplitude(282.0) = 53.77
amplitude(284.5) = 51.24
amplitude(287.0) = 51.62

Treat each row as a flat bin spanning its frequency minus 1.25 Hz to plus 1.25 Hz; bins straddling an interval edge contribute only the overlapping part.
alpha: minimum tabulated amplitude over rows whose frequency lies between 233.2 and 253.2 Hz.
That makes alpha 42.28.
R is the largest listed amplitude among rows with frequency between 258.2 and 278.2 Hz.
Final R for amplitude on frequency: 59.85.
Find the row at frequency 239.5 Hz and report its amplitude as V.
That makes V 47.92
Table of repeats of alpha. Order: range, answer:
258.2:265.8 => 52.04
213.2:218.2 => 54.02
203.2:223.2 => 49.42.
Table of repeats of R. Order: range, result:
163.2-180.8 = 65.05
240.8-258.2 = 51.69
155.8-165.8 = 79.71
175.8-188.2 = 60.53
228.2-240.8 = 47.92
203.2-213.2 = 53.77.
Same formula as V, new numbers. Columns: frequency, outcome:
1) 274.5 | 55.17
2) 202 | 50.7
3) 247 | 42.94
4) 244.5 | 45.32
